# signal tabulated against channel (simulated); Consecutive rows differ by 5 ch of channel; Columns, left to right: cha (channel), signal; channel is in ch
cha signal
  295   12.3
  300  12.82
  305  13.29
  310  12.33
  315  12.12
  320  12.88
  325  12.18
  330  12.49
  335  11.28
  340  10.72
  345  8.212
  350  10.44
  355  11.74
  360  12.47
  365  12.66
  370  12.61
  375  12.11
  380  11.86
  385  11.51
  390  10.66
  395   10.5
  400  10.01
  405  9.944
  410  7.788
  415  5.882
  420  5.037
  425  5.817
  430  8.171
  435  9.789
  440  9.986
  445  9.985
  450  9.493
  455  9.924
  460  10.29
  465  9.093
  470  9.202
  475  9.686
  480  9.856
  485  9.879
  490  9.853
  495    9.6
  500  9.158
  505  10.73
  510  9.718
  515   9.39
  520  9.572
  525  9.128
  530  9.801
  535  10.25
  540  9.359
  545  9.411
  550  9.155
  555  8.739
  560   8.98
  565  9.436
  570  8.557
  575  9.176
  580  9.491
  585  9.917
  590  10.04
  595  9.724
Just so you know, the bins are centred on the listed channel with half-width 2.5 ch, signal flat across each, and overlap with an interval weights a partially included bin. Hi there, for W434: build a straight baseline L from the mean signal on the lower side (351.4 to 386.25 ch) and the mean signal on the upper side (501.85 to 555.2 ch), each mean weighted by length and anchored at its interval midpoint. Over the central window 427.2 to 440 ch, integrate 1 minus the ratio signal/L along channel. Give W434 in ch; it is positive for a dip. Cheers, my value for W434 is 2.3 ch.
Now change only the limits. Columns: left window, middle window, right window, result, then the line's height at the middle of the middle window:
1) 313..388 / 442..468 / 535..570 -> 1.6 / 10.4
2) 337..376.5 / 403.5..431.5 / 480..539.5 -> 9.8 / 10.7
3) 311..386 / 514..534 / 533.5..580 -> 0.2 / 9.61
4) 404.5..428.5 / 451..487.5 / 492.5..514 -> -4.9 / 8.57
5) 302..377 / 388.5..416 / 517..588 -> 4.6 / 11.1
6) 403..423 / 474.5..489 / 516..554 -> -2.4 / 8.43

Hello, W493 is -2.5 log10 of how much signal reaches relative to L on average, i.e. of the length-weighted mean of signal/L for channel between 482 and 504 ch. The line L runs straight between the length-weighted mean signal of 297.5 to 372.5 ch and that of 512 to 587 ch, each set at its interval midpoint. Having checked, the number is 0.03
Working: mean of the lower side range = 11.9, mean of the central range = 9.7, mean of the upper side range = 9.36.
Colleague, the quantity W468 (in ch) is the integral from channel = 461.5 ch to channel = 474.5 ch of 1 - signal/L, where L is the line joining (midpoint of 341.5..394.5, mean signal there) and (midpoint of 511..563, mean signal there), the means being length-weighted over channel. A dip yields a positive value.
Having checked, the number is 1.1 ch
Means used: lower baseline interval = 11.4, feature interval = 9.32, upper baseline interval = 9.39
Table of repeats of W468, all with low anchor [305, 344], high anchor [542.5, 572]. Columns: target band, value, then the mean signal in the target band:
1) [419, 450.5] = 6.4 ch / 8.41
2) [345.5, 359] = 0.9 ch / 10.8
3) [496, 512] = -0.2 ch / 9.85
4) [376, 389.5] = -0.4 ch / 11.6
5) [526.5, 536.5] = -0.6 ch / 9.91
